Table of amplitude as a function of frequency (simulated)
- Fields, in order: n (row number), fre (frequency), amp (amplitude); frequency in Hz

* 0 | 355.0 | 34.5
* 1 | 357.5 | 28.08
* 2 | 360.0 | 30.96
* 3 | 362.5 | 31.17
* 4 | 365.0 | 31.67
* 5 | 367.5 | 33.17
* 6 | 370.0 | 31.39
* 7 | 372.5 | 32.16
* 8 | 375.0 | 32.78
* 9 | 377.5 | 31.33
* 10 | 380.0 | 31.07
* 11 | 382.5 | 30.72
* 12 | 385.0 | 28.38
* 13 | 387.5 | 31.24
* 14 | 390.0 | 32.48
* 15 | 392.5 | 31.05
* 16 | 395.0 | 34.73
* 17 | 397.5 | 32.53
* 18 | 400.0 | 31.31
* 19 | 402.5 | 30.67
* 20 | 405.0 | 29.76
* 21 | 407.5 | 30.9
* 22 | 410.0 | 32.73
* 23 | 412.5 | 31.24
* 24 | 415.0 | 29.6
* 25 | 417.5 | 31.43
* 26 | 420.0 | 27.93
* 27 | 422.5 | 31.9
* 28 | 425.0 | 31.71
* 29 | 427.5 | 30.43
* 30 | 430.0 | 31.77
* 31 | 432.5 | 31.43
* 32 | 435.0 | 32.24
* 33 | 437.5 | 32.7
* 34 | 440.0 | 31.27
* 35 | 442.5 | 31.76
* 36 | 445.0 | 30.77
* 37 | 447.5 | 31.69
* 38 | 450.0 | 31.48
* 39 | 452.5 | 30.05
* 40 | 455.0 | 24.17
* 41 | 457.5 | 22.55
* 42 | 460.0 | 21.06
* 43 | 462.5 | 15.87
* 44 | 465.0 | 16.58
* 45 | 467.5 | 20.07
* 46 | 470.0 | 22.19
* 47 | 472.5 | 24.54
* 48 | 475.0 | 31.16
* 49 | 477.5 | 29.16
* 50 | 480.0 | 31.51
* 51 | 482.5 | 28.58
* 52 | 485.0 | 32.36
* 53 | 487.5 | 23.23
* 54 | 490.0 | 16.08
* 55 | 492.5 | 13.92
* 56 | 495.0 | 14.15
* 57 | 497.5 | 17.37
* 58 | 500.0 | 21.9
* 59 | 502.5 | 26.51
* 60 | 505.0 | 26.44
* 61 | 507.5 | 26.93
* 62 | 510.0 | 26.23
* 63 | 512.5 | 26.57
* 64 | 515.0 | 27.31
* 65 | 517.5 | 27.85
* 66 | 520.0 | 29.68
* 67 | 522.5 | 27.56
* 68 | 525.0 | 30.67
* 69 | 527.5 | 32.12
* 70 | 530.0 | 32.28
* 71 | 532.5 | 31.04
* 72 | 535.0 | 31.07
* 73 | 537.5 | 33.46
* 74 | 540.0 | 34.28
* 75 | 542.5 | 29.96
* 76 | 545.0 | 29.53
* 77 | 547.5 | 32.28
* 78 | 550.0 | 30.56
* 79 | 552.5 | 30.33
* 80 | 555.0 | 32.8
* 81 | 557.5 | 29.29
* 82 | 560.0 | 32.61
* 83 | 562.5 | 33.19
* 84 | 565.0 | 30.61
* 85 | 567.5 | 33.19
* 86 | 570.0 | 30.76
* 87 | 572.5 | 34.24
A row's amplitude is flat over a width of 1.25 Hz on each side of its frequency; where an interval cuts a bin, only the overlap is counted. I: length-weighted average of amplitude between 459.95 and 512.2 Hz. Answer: 23.2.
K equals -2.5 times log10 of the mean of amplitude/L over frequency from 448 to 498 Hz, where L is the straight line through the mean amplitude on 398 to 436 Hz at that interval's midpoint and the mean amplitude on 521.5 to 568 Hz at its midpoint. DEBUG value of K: 0.31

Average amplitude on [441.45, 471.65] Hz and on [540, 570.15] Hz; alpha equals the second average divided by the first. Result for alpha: 1.3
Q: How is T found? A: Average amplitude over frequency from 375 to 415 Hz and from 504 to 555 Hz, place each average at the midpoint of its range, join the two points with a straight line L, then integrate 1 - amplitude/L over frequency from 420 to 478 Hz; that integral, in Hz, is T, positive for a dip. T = 5.87 Hz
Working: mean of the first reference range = 31.3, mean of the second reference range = 29.9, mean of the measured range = 27.7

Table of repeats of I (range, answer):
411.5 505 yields 26.5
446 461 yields 27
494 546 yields 27.8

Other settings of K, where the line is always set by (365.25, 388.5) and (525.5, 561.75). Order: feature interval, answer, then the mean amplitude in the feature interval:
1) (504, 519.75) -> 0.165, 27.1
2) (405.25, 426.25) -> 0.019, 30.9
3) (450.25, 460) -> 0.223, 25.6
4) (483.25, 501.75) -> 0.478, 20.3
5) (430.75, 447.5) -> -0.009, 31.7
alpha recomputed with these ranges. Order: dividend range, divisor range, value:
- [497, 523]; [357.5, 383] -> 0.83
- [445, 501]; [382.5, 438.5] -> 0.76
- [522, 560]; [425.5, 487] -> 1.13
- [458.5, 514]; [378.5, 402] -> 0.74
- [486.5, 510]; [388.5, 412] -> 0.66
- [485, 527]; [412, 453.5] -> 0.78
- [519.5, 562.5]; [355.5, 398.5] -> 0.99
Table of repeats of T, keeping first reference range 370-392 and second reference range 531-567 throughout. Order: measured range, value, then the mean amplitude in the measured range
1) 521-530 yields 0.3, 30.4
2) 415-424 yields 0.3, 30.3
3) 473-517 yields 9.4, 24.7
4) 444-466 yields 4.5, 24.9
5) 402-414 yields 0.1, 31.1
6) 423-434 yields 0.0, 31.4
